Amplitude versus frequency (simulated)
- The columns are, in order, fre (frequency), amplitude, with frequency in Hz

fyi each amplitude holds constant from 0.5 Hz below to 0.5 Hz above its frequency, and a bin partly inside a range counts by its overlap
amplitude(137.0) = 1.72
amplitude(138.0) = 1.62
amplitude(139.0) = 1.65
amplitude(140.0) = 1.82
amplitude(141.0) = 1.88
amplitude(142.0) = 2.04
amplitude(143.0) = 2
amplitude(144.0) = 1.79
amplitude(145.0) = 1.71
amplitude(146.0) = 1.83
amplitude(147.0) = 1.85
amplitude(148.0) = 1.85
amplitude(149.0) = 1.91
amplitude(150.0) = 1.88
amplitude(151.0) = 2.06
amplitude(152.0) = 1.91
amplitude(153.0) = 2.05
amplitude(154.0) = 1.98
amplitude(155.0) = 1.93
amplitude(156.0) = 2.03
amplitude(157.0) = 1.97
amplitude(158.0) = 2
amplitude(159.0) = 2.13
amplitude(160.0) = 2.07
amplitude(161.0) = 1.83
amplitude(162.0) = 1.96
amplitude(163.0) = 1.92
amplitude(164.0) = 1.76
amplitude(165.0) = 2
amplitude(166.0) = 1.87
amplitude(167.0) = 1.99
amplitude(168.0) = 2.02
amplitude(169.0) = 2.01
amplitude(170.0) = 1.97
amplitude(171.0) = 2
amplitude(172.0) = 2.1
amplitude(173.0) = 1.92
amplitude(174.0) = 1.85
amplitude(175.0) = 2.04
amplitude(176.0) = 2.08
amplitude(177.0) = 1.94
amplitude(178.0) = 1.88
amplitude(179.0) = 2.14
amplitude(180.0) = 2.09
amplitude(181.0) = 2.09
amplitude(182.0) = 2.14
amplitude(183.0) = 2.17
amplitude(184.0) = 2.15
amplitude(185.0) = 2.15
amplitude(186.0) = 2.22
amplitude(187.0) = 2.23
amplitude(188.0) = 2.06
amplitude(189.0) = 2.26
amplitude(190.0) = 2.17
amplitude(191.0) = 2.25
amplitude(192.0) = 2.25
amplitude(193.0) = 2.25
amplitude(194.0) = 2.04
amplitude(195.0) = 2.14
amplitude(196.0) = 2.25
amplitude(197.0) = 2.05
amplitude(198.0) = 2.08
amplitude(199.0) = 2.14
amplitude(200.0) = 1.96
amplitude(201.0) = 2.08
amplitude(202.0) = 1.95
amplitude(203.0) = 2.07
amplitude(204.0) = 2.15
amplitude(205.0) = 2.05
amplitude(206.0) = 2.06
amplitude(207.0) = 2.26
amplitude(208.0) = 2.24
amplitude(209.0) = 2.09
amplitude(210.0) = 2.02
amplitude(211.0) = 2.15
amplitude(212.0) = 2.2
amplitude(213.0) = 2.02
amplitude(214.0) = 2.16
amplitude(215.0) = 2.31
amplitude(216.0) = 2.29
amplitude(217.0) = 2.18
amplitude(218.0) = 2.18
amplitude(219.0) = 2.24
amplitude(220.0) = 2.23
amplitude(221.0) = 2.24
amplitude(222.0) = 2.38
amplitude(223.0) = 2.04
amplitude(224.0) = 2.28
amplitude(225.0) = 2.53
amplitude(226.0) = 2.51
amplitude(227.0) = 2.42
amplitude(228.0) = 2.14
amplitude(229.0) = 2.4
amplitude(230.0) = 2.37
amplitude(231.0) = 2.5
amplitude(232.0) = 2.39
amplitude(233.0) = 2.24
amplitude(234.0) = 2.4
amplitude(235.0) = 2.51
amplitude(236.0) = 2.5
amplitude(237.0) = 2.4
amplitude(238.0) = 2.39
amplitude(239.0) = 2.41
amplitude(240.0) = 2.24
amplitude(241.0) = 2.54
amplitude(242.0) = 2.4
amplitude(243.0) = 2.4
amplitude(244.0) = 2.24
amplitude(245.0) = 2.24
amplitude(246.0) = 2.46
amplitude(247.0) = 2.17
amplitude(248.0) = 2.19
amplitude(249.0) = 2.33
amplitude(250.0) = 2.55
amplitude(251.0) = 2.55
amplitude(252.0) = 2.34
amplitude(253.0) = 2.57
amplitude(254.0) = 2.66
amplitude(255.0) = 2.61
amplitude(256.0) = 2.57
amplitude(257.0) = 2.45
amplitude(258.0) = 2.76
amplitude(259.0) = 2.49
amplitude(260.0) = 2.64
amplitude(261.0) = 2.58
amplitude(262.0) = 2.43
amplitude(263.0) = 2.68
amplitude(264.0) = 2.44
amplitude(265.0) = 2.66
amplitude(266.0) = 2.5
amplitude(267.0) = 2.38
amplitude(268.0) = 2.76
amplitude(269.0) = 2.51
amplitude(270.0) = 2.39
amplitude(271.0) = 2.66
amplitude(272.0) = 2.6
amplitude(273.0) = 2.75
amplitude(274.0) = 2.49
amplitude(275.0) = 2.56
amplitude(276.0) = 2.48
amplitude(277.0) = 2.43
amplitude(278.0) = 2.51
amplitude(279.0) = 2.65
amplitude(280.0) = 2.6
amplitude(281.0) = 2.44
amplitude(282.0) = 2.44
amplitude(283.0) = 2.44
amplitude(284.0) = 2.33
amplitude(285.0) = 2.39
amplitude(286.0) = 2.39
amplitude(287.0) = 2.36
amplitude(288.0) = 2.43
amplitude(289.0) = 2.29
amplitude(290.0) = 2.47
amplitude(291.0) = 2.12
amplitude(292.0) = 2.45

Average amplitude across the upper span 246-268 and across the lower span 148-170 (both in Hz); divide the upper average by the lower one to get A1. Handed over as 1.3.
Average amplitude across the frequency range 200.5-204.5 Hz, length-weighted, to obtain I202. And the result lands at 2.06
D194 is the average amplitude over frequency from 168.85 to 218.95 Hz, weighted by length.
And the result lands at 2.11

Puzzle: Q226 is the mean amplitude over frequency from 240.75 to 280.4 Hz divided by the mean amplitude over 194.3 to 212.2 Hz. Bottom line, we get 1.19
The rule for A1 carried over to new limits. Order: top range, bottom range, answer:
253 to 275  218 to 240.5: 1.09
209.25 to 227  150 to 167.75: 1.14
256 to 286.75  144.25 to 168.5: 1.31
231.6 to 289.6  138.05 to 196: 1.23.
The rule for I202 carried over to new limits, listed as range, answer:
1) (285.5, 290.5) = 2.39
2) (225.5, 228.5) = 2.36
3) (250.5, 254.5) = 2.53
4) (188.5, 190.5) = 2.21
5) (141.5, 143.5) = 2.02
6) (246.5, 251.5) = 2.36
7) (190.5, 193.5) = 2.25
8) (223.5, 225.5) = 2.4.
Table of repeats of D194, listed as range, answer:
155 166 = 1.96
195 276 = 2.35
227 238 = 2.39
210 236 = 2.29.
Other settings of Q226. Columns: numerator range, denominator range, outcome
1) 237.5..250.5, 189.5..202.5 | 1.11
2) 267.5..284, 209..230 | 1.13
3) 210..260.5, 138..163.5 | 1.23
